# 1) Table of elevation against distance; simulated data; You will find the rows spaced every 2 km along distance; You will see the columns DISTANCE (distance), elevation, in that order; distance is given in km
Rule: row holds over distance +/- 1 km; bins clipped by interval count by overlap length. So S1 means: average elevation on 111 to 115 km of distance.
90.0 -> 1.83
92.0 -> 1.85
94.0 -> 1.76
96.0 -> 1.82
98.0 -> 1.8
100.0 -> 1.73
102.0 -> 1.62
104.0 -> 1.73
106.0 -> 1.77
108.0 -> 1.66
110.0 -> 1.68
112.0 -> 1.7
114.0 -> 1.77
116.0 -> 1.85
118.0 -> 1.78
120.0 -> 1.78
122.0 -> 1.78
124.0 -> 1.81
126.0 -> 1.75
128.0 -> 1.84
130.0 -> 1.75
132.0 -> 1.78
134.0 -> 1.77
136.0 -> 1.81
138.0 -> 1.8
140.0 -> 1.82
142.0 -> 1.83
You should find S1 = 1.73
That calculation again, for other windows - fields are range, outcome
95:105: 1.74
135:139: 1.81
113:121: 1.79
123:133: 1.79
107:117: 1.73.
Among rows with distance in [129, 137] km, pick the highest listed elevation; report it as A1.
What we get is 1.81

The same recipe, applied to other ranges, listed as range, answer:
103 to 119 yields 1.85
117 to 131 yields 1.84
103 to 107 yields 1.77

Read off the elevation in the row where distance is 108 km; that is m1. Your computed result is 1.66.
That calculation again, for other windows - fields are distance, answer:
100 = 1.73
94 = 1.76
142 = 1.83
